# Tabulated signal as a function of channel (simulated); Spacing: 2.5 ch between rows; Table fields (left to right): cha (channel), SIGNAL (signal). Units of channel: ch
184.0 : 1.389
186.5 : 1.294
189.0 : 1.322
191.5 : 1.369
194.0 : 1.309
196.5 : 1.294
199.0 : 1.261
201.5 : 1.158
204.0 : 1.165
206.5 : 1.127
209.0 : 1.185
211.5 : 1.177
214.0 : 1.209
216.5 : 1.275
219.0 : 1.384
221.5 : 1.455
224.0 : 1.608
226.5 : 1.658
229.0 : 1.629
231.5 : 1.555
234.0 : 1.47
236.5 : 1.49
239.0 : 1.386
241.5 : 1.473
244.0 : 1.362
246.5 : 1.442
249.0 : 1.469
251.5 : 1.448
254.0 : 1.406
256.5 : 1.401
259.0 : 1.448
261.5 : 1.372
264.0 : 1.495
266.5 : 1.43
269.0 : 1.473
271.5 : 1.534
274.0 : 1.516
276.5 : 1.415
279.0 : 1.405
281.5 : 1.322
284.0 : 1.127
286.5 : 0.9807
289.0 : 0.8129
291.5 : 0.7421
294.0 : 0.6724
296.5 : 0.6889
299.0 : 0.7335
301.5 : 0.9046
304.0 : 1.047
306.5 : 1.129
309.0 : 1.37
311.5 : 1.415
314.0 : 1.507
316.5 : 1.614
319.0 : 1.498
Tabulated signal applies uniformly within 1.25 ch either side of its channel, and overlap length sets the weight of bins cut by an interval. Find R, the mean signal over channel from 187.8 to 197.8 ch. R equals 1.32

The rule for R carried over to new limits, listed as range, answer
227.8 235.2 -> 1.55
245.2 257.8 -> 1.43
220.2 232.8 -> 1.58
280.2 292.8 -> 0.997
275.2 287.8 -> 1.25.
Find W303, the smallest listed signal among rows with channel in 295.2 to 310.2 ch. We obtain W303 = 0.6889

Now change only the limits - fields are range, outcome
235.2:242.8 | 1.386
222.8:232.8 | 1.555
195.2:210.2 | 1.127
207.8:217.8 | 1.177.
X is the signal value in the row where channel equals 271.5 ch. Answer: 1.534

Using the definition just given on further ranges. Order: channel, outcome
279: 1.405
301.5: 0.9046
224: 1.608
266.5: 1.43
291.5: 0.7421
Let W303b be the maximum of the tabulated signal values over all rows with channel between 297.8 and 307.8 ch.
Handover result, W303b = 1.129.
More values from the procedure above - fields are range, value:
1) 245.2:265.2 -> 1.495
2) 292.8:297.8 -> 0.6889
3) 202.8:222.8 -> 1.455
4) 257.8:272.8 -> 1.534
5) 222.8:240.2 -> 1.658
